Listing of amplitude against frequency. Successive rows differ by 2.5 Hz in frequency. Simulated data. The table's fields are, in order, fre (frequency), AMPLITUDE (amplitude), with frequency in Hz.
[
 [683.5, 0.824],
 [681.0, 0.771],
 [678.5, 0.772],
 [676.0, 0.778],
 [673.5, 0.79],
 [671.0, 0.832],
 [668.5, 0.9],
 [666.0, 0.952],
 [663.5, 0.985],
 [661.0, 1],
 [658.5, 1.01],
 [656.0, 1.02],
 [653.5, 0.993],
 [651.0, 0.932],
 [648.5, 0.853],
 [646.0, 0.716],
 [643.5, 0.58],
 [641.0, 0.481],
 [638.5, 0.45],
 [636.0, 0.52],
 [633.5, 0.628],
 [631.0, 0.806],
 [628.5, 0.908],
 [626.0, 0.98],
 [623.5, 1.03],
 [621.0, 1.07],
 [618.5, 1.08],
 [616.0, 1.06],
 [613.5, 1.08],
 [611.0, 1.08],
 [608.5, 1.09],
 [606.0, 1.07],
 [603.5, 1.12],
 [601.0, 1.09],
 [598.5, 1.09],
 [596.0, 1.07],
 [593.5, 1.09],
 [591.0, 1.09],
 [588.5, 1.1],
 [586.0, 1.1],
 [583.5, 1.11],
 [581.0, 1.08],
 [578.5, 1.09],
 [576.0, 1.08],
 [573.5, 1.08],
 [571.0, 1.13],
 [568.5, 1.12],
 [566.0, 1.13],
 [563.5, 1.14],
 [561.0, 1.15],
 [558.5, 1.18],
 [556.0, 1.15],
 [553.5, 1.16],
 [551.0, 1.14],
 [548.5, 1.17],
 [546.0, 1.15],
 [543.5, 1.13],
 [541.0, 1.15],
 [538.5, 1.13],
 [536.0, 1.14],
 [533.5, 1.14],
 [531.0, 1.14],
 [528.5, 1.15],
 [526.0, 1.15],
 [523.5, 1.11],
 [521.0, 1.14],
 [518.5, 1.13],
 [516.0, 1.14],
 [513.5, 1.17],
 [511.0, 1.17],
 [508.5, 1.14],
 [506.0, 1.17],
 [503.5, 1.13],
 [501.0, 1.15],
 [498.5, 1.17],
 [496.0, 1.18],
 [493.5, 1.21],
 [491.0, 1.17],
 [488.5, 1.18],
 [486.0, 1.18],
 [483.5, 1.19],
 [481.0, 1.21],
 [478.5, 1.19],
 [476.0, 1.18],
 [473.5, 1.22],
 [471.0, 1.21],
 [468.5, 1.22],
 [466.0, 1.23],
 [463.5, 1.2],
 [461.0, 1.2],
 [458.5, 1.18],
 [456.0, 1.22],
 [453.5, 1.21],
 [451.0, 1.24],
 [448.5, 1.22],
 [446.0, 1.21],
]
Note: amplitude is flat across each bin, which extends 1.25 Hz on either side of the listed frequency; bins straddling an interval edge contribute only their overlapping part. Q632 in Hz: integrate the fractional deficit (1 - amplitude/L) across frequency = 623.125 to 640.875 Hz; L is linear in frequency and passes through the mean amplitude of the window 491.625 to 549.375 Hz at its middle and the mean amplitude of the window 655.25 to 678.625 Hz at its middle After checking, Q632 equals 4.4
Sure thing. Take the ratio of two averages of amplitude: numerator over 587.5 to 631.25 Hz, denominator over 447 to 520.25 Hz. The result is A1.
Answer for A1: 0.89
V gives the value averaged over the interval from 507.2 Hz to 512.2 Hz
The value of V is 1.16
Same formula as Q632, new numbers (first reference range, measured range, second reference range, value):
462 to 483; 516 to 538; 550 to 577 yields 0.5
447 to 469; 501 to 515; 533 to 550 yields 0.2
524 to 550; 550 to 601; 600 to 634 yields -1.5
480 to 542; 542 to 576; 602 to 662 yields -2.7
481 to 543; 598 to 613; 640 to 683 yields -2.0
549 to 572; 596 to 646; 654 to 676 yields 5.9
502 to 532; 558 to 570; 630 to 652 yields -2.3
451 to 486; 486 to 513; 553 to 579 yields 0.3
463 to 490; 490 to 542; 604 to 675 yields -1.2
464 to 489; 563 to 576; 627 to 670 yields -1.7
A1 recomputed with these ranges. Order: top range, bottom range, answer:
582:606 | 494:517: 0.94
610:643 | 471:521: 0.73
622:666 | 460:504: 0.69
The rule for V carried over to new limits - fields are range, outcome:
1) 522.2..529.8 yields 1.14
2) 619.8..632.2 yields 0.959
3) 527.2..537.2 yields 1.14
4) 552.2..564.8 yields 1.16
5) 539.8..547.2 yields 1.14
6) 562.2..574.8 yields 1.12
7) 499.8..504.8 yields 1.14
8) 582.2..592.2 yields 1.1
